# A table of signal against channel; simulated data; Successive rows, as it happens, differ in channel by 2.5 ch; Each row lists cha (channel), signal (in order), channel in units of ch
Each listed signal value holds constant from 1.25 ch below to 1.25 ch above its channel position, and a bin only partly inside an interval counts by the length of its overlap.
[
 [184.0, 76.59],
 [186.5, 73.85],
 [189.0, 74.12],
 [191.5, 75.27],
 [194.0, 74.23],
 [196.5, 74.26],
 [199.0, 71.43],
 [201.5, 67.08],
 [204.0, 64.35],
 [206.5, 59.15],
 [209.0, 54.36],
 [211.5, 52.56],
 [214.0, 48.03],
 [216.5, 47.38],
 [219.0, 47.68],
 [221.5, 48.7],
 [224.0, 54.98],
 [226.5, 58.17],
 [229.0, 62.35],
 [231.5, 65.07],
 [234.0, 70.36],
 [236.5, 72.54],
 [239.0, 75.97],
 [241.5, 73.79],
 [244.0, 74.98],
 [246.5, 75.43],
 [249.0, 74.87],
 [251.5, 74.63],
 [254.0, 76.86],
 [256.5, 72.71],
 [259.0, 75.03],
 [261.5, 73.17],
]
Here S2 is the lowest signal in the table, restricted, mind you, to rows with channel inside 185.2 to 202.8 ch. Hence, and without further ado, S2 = 67.08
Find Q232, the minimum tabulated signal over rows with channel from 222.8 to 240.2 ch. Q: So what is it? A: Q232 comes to 54.98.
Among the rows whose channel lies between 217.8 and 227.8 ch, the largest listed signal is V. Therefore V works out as 58.17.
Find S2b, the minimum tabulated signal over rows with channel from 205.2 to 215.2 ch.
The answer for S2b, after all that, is 48.03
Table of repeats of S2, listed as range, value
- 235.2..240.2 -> 72.54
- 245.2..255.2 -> 74.63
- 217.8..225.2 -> 47.68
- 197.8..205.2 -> 64.35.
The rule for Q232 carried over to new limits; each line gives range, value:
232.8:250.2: 70.36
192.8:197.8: 74.23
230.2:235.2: 65.07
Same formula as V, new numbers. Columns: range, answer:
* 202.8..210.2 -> 64.35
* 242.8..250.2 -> 75.43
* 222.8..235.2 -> 70.36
